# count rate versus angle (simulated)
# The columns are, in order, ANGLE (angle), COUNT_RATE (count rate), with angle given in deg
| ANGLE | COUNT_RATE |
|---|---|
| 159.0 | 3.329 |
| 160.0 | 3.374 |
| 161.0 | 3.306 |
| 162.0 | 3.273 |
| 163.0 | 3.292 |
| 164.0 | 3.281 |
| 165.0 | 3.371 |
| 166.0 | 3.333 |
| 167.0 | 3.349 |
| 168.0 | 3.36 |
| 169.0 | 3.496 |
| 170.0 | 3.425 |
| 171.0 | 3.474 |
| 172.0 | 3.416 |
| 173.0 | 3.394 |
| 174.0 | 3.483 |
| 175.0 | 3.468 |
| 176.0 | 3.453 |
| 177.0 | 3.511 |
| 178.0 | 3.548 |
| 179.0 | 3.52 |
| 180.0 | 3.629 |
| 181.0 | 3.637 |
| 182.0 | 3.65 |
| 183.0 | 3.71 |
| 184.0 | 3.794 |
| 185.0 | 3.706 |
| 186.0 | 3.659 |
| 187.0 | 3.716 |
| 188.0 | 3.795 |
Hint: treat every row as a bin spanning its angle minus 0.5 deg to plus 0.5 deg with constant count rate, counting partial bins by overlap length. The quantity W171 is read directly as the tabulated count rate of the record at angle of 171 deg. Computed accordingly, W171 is 3.474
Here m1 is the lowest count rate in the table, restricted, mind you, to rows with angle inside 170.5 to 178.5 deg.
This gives 3.394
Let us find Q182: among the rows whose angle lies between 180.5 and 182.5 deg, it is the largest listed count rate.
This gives 3.65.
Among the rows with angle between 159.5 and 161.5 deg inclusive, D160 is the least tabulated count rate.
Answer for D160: 3.306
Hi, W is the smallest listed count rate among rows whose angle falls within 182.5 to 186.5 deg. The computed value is 3.659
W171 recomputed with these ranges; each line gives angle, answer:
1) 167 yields 3.349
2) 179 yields 3.52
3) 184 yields 3.794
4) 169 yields 3.496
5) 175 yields 3.468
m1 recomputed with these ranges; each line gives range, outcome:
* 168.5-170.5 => 3.425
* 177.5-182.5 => 3.52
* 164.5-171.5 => 3.333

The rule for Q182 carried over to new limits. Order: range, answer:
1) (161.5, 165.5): 3.371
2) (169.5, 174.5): 3.483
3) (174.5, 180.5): 3.629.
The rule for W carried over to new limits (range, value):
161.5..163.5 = 3.273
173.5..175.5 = 3.468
